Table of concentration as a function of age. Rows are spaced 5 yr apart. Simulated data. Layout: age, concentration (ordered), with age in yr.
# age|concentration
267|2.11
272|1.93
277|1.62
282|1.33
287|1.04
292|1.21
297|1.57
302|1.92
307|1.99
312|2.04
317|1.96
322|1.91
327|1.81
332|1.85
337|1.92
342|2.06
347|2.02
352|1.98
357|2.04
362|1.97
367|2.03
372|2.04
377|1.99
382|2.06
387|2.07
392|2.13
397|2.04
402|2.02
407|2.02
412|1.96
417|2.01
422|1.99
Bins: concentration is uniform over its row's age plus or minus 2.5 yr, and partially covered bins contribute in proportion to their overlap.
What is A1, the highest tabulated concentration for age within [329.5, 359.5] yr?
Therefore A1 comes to 2.06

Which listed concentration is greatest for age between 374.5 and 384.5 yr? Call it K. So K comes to 2.06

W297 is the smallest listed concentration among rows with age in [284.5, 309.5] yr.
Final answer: 1.04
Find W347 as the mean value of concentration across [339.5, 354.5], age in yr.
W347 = 2.02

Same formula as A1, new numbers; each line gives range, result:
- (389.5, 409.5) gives 2.13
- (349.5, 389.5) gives 2.07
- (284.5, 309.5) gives 1.99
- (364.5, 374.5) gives 2.04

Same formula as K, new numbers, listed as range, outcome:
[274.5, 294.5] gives 1.62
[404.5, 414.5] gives 2.02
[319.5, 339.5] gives 1.92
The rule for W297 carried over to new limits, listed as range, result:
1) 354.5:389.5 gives 1.97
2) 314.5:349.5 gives 1.81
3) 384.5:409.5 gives 2.02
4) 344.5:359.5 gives 1.98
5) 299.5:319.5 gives 1.92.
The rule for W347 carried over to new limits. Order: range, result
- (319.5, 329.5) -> 1.86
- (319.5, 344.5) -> 1.91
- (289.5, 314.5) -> 1.75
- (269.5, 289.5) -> 1.48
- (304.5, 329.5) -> 1.94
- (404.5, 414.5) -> 1.99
